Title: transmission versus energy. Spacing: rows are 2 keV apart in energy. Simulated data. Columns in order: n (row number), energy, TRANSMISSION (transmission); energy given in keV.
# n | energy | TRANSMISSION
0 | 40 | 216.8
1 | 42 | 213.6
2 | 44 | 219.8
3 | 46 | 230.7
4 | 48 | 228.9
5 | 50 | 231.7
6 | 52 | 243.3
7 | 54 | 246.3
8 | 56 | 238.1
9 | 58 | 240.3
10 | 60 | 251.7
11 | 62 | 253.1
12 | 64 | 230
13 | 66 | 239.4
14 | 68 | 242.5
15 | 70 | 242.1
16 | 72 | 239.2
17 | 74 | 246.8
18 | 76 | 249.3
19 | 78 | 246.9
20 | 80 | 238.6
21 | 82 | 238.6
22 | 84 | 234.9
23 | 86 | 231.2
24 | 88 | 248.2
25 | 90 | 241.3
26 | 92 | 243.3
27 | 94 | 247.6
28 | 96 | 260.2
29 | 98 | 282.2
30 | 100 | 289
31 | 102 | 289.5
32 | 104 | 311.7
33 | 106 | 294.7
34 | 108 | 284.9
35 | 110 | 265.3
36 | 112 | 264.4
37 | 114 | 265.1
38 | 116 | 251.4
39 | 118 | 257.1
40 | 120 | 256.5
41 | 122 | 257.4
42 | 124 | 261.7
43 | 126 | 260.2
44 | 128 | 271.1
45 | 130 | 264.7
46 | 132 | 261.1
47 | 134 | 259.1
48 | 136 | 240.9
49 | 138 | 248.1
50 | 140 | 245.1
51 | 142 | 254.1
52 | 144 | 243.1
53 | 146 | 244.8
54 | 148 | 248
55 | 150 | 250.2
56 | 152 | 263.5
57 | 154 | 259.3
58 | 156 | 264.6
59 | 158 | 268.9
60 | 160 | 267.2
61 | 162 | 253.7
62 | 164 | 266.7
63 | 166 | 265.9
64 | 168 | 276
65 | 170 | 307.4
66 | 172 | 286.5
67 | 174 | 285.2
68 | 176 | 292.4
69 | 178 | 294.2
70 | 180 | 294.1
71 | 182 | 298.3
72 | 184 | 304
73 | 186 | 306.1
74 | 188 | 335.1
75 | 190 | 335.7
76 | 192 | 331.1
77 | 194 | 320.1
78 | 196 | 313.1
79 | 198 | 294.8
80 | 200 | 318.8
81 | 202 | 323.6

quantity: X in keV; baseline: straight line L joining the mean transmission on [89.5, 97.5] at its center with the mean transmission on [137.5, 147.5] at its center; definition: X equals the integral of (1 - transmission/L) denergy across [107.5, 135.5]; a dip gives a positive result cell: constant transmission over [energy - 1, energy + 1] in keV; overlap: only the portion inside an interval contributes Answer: -1.5 keV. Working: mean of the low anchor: 251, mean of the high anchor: 247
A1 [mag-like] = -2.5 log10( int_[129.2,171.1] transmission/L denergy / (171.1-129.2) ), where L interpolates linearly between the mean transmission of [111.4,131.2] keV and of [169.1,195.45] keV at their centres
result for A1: 0.092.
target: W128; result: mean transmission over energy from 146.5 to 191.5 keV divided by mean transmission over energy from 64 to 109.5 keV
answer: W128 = 1.1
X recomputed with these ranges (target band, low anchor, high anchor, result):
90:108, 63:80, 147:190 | -1.6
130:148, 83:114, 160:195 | 2.0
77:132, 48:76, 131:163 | -2.9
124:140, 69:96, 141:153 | -0.5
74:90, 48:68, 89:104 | 1.0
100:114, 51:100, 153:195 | -1.3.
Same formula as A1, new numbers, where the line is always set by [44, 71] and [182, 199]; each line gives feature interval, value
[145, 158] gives 0.15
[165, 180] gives 0.07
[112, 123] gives 0.06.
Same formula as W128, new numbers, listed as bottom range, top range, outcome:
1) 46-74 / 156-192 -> 1.21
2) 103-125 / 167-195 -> 1.13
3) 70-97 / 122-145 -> 1.05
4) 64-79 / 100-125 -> 1.12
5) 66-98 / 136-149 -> 1.01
